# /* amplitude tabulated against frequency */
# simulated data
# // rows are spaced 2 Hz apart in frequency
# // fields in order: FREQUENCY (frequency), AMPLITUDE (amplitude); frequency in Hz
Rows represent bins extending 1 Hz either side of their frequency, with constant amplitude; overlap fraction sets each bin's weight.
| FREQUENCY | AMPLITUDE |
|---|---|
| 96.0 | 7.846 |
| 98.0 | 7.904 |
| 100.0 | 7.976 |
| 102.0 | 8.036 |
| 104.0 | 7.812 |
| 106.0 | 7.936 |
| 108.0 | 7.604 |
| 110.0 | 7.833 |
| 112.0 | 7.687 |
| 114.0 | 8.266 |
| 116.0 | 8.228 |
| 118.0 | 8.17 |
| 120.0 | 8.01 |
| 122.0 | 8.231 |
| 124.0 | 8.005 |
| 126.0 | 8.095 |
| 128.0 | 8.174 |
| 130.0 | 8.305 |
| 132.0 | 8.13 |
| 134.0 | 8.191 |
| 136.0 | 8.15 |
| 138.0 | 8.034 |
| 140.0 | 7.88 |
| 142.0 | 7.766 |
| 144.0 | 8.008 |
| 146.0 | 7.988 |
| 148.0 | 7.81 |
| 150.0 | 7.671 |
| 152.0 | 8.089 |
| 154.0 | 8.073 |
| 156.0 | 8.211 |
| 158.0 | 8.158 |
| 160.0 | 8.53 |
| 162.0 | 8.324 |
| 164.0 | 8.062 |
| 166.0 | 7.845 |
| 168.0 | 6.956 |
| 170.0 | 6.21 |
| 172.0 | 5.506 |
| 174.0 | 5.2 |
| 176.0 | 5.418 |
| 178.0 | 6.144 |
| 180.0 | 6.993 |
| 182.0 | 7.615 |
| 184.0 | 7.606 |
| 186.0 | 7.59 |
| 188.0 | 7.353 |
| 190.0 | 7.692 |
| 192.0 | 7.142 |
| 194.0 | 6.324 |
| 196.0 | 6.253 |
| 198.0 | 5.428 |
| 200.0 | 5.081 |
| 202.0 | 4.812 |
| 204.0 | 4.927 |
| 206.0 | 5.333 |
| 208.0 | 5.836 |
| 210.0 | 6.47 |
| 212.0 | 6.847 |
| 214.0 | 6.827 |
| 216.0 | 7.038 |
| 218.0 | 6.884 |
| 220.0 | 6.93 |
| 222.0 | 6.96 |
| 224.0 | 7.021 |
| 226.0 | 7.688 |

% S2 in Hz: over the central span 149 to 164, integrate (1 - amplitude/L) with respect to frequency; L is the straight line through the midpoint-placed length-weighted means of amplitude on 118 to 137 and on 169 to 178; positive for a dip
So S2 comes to -3.6 Hz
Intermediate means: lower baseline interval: 8.14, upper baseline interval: 5.65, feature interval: 8.14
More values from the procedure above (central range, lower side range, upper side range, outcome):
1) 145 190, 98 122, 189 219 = -2.97 Hz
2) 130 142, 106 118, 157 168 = -0.10 Hz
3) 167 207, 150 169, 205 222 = 5.44 Hz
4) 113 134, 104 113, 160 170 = -1.11 Hz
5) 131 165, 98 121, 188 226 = -3.39 Hz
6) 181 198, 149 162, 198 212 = -2.00 Hz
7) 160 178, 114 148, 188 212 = 0.55 Hz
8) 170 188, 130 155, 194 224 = 1.09 Hz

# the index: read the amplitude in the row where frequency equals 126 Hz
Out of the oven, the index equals 8.095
